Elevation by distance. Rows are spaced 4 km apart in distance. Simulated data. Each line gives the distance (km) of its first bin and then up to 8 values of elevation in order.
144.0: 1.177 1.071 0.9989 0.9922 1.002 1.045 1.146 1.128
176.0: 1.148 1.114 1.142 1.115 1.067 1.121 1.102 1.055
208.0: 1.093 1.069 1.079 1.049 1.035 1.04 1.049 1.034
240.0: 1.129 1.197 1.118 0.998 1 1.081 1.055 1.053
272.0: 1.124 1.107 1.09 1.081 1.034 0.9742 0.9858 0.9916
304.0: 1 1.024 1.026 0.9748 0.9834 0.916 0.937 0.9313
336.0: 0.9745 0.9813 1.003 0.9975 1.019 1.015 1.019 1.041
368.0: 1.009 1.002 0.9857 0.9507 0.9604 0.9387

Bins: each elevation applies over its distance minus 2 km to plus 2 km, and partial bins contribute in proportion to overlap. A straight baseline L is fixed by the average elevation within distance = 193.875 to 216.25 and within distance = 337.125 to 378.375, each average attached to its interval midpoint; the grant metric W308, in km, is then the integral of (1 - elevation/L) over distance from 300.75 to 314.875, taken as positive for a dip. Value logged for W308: 0.3 km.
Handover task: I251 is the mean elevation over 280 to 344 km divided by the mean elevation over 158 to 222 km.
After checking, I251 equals 0.91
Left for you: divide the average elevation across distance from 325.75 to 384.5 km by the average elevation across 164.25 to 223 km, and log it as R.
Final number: 0.9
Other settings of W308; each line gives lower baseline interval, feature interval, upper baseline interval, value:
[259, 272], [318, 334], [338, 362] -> 1.29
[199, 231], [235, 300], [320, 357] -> -2.45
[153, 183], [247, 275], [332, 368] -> -0.54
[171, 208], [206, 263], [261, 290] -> 1.22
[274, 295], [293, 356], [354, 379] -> 2.94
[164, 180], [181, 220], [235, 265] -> 0.58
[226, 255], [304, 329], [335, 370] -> 1.21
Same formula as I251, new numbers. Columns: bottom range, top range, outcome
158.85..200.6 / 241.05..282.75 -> 0.98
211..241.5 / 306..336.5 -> 0.92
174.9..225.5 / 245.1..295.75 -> 0.97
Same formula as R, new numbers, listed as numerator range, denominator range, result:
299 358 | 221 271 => 0.92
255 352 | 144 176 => 0.95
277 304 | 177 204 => 0.93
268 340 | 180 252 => 0.93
